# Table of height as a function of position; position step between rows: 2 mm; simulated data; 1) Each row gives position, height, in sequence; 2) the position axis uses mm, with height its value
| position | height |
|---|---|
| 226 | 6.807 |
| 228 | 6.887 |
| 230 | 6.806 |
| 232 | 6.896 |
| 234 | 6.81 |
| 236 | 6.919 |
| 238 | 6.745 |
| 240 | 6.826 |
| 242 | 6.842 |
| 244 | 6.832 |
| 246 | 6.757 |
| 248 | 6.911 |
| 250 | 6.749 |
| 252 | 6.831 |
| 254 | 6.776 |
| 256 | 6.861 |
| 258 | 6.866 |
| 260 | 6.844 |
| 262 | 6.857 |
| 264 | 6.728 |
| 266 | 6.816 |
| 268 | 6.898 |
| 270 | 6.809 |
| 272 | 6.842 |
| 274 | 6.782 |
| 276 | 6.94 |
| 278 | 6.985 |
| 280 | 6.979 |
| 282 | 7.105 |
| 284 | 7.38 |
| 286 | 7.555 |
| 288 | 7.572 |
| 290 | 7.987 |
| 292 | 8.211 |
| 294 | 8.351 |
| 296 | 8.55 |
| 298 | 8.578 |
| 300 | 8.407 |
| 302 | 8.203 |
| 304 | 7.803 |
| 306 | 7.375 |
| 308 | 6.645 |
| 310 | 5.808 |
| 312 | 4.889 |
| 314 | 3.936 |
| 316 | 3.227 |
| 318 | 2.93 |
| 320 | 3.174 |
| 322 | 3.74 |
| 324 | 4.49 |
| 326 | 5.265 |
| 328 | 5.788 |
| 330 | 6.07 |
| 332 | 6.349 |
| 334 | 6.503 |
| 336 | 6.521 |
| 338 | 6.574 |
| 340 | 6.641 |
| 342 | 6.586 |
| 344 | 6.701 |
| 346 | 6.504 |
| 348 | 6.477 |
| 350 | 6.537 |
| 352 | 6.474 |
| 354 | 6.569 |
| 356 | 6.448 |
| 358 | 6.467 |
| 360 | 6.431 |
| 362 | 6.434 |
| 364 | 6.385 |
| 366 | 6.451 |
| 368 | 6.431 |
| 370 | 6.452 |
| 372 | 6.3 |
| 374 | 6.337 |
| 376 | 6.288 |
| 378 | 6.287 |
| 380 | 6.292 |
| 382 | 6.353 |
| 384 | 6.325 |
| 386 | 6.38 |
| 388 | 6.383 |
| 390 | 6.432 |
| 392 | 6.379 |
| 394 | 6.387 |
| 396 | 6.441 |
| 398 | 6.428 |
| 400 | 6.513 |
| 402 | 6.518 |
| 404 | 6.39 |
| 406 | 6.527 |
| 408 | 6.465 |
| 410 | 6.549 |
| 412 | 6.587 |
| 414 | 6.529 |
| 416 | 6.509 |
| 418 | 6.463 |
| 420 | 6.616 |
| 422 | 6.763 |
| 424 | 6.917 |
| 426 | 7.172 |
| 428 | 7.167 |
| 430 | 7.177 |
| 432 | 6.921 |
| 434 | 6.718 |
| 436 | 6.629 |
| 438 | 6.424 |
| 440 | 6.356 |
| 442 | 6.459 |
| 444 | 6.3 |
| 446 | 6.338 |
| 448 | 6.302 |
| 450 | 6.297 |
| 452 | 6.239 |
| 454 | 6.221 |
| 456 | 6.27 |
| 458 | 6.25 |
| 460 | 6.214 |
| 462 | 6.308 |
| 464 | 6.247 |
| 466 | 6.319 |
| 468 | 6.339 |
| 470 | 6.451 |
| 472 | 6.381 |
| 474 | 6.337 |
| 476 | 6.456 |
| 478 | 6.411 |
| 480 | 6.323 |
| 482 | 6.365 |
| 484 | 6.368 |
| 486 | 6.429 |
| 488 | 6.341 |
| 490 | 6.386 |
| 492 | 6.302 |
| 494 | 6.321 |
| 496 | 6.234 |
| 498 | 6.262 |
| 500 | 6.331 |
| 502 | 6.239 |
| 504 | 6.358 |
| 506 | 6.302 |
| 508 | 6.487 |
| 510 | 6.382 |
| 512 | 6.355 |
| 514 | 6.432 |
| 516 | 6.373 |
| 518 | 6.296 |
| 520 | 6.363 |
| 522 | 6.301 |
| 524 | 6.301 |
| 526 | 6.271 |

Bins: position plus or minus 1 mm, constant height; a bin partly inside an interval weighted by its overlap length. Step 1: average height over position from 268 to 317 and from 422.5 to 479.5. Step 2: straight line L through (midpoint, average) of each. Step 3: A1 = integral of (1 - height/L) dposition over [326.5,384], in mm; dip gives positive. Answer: 3.5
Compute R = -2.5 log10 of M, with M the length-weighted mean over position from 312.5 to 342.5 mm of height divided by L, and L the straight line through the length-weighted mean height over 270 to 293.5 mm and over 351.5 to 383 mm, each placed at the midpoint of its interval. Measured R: 0.30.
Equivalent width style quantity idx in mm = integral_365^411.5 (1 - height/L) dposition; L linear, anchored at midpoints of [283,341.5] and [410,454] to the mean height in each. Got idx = 0.8 mm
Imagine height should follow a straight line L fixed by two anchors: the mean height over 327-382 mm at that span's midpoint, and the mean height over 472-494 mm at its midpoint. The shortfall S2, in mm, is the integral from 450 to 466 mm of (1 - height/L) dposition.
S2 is 0.3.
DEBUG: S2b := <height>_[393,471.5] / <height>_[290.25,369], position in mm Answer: 1.03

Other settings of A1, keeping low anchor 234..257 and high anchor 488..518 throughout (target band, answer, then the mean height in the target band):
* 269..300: -3.6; 7.54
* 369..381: 0.5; 6.33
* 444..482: 0.6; 6.32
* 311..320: 4.0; 3.68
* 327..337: 0.6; 6.25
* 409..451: -1.0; 6.63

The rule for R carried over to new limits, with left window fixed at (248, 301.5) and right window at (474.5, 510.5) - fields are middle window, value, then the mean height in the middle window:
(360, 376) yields 0.080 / 6.39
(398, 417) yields 0.034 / 6.51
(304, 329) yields 0.405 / 4.89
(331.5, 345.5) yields 0.072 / 6.56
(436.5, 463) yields 0.037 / 6.31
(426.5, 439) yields -0.040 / 6.85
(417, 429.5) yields -0.035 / 6.86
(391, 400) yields 0.057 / 6.42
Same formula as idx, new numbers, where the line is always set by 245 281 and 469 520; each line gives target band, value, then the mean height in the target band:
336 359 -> 0.4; 6.54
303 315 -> 1.2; 6.08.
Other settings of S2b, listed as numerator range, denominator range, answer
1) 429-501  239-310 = 0.88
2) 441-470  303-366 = 1.07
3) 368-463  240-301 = 0.90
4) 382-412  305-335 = 1.27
